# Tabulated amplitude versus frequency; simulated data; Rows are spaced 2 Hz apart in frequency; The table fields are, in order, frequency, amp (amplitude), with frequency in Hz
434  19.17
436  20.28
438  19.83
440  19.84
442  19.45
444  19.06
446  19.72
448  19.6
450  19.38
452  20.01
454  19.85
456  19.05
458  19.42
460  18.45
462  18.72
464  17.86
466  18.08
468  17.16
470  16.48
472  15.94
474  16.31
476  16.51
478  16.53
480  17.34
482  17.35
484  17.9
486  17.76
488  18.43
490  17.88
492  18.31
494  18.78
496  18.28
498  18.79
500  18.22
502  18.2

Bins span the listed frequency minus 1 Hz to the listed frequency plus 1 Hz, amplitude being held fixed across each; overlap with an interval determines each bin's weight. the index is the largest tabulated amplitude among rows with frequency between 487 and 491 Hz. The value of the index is 18.43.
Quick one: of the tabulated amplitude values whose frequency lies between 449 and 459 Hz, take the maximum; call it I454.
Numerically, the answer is 20.01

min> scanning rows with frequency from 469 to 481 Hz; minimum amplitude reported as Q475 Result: 15.94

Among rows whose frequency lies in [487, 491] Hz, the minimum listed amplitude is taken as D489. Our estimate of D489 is 17.88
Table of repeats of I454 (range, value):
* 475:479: 16.53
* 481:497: 18.78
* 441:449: 19.72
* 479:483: 17.35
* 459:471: 18.72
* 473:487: 17.9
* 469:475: 16.48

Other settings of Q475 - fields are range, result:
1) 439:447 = 19.06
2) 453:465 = 17.86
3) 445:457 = 19.05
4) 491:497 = 18.28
